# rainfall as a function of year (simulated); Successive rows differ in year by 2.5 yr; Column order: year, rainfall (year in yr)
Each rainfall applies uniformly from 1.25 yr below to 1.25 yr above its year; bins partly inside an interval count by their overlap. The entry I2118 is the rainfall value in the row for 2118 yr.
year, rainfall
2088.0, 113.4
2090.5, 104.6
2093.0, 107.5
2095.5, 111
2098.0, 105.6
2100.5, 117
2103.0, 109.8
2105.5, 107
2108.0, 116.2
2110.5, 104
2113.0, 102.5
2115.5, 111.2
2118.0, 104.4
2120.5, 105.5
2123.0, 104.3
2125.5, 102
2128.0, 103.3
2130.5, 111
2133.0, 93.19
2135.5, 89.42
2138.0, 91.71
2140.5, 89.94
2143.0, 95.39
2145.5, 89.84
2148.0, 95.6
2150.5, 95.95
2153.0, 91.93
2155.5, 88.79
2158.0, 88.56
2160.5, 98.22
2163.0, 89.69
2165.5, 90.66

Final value 104.4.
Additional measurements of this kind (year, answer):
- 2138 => 91.71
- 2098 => 105.6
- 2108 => 116.2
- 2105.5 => 107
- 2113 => 102.5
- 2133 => 93.19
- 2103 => 109.8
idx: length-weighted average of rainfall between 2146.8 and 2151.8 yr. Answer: 95.7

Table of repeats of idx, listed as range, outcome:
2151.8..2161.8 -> 91.9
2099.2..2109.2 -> 112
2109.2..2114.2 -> 103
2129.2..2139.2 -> 96.4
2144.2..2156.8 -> 92.4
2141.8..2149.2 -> 93.6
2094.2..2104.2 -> 111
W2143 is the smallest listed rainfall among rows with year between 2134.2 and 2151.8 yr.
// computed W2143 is 89.42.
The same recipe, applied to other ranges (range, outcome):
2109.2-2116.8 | 102.5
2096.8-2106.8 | 105.6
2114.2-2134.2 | 93.19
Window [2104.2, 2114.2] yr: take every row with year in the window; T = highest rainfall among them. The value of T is 116.2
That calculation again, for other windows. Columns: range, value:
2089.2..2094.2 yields 107.5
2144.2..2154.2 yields 95.95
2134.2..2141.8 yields 91.71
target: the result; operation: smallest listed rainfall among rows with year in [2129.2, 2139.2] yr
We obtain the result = 89.42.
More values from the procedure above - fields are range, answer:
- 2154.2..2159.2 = 88.56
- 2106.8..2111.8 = 104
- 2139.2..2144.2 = 89.94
